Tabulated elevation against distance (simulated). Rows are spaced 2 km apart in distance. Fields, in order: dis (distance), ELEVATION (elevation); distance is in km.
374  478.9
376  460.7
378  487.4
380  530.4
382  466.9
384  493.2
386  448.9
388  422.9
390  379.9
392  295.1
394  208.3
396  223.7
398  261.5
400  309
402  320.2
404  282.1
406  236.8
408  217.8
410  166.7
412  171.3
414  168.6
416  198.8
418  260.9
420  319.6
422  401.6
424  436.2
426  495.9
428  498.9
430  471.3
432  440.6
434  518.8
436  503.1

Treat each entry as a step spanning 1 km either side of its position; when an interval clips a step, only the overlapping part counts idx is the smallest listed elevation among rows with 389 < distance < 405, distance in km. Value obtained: 208.3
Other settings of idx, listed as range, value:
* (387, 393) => 295.1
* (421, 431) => 401.6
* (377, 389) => 422.9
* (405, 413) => 166.7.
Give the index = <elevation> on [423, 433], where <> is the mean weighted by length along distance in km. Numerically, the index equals 469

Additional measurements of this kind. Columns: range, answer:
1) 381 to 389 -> 458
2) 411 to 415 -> 170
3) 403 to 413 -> 215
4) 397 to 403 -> 297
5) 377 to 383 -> 495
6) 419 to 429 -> 430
